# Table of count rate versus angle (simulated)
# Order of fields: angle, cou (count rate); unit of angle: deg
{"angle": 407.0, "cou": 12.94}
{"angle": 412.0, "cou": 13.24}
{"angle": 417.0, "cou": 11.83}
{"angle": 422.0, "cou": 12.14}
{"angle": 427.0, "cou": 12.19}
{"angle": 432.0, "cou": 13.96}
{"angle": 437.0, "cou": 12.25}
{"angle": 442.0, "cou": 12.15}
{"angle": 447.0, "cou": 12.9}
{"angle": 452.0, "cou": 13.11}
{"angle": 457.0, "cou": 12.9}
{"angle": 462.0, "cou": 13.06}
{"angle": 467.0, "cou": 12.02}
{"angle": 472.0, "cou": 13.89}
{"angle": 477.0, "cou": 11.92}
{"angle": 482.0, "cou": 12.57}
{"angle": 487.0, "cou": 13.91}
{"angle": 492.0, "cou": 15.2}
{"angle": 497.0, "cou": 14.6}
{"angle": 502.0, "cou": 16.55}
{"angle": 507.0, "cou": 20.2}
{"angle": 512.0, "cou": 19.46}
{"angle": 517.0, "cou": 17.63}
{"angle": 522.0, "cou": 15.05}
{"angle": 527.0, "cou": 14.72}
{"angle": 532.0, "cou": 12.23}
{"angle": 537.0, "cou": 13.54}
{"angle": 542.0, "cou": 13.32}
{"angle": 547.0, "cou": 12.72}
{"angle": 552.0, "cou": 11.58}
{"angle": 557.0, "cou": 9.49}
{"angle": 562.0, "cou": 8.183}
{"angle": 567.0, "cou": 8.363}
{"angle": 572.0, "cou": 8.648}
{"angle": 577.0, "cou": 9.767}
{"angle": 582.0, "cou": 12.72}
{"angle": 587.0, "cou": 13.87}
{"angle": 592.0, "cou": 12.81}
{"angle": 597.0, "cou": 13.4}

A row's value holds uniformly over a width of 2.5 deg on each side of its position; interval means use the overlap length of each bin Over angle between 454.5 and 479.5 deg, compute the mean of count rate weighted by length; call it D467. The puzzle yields 12.8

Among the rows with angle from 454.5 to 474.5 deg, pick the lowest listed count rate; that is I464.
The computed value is 12.02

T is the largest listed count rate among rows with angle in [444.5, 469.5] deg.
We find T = 13.11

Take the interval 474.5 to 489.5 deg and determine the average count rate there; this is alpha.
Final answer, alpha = 12.8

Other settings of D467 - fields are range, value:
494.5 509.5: 17.1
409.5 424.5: 12.4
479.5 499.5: 14.1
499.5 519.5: 18.5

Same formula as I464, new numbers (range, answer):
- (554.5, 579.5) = 8.183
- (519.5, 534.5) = 12.23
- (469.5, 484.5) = 11.92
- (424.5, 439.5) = 12.19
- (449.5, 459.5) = 12.9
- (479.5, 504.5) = 12.57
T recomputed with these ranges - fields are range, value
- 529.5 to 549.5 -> 13.54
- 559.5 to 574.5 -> 8.648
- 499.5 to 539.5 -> 20.2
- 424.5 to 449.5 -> 13.96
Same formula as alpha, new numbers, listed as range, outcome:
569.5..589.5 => 11.3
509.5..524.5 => 17.4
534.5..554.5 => 12.8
